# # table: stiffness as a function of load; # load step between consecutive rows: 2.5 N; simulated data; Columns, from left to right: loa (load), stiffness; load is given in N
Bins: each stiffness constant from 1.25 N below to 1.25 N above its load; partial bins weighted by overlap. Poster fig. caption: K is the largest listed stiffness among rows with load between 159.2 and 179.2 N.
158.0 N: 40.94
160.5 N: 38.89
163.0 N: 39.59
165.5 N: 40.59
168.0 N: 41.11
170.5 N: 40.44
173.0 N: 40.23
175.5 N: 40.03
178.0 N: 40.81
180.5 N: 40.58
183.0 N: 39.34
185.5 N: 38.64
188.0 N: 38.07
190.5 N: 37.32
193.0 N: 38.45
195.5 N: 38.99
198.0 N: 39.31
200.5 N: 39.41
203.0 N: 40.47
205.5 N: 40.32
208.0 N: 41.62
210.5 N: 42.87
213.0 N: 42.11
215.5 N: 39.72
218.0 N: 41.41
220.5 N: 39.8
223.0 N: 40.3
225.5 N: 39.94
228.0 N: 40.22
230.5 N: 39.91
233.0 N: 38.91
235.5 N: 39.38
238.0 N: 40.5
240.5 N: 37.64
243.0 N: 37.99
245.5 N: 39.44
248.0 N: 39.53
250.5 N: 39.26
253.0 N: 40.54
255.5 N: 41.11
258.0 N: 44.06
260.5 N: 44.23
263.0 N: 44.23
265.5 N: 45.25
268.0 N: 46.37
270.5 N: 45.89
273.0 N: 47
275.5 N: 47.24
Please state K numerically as 41.11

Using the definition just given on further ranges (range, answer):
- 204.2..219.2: 42.87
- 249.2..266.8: 45.25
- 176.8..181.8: 40.81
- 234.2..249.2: 40.5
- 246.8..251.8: 39.53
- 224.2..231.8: 40.22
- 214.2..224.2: 41.41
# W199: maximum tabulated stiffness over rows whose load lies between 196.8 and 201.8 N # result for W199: 39.41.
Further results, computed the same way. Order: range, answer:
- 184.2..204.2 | 40.47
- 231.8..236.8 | 39.38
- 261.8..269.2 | 46.37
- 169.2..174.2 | 40.44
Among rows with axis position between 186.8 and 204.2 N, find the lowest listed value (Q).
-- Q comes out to 37.32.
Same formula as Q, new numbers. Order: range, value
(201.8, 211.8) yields 40.32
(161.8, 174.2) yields 39.59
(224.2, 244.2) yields 37.64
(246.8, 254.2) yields 39.26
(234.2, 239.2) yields 39.38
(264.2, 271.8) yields 45.25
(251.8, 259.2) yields 40.54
